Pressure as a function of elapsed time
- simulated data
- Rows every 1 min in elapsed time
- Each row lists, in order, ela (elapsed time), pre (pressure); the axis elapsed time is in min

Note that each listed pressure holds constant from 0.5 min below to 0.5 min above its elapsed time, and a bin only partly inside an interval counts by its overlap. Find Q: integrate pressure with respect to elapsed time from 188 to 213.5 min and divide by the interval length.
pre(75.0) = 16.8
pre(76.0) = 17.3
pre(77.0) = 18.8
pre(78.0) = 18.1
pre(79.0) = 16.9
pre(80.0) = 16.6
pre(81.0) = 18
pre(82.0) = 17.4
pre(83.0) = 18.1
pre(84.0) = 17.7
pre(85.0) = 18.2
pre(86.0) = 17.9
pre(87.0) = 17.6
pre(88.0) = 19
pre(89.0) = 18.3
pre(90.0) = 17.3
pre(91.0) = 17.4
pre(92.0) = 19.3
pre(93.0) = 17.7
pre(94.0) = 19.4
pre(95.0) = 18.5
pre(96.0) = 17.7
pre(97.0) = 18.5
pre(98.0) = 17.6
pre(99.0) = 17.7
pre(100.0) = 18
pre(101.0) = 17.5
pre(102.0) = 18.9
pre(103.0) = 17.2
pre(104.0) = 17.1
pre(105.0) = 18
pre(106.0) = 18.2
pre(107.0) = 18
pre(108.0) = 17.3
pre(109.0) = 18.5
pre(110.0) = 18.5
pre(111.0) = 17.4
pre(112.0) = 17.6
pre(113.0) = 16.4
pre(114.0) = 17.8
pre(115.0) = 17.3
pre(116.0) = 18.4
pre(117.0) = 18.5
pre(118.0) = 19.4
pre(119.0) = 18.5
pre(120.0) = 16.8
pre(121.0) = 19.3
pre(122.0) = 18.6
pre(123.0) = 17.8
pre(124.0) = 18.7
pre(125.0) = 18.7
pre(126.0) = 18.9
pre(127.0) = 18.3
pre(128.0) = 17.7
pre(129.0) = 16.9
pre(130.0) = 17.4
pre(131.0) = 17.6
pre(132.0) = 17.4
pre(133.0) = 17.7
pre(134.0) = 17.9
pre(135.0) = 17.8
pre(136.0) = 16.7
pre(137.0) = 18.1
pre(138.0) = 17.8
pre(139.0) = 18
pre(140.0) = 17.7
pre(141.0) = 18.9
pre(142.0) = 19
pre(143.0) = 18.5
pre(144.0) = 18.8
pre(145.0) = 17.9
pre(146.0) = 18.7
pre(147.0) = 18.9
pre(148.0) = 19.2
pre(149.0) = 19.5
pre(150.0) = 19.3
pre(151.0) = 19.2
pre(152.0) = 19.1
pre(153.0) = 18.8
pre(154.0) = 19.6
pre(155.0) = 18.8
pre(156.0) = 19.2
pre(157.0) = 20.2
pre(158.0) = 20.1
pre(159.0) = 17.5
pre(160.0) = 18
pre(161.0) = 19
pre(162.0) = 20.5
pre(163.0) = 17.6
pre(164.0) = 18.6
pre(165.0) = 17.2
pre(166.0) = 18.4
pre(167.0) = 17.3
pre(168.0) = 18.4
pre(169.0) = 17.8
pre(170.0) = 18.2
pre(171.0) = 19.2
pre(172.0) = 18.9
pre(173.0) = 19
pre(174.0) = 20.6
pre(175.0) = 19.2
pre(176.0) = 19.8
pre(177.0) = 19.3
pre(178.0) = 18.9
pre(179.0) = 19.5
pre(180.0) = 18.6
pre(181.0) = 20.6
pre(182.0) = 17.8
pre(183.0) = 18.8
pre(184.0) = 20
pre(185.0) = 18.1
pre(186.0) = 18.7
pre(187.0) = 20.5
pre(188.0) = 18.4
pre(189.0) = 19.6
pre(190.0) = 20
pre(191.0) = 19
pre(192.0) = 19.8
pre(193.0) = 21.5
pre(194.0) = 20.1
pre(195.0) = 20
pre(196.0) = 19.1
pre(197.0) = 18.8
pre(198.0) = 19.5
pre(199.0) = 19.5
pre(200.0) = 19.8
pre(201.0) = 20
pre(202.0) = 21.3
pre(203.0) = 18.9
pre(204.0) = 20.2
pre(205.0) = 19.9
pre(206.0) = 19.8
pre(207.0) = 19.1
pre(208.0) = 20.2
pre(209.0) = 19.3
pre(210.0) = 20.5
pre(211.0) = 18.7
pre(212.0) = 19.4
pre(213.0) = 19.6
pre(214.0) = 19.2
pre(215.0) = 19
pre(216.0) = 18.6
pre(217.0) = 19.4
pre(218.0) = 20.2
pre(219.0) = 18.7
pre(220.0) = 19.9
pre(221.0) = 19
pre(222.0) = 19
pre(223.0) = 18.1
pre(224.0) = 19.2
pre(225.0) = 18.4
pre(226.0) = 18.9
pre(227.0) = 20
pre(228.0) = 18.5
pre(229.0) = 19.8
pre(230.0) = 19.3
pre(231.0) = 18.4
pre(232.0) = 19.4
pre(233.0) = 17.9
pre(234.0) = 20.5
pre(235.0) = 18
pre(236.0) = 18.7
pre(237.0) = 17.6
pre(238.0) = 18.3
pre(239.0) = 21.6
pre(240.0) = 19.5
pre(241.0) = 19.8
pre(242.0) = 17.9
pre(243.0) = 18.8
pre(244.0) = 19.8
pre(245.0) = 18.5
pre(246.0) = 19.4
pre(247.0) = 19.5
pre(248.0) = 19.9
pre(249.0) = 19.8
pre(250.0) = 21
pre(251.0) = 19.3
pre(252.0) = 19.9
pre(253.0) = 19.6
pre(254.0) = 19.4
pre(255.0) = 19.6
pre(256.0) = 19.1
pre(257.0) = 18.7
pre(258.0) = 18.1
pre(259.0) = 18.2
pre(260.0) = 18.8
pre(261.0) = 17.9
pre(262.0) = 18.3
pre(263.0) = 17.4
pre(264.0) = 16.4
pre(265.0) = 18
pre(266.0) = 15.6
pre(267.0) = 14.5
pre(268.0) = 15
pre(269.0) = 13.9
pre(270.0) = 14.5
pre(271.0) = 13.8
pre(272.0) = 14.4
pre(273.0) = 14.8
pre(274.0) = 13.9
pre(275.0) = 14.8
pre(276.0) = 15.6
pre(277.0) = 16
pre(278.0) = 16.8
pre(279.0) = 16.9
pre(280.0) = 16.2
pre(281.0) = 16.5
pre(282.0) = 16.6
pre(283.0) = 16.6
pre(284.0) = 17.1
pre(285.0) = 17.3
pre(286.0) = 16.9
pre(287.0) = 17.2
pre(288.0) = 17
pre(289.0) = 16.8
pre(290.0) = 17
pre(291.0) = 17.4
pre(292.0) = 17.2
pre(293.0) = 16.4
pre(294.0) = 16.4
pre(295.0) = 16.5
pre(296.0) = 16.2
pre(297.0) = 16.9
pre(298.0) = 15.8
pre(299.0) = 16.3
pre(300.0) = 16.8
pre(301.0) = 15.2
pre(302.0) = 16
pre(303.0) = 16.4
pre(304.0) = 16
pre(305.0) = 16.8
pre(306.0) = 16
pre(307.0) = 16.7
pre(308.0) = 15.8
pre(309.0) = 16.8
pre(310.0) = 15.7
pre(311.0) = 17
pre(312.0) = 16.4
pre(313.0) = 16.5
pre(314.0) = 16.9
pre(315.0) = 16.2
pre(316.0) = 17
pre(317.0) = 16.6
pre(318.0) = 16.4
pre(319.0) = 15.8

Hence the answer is 19.7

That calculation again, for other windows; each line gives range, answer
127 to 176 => 18.5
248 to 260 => 19.3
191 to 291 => 18.4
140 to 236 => 19.2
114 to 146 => 18.1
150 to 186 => 18.9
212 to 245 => 19.1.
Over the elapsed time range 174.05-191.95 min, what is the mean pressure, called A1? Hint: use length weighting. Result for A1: 19.3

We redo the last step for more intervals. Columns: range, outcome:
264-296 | 16.1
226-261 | 19.2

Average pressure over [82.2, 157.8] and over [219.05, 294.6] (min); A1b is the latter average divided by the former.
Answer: 1.0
